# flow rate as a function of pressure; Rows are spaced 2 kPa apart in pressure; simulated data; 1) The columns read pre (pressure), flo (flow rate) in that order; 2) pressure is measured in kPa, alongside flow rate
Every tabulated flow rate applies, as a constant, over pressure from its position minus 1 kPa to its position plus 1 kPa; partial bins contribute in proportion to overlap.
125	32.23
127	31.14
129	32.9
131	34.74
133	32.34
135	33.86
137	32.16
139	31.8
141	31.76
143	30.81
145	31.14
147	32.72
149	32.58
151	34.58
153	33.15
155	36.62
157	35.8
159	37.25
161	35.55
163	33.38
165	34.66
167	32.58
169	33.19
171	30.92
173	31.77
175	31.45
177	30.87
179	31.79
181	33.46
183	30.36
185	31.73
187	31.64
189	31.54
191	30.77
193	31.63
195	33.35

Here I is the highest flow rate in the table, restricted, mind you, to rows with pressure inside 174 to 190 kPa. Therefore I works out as 33.46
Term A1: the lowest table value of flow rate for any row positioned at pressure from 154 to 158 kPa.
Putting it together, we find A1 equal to 35.8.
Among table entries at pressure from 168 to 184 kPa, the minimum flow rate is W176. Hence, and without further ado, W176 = 30.36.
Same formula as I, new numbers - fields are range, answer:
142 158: 36.62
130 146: 34.74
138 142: 31.8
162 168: 34.66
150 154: 34.58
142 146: 31.14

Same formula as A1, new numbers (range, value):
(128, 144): 30.81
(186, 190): 31.54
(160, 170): 32.58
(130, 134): 32.34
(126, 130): 31.14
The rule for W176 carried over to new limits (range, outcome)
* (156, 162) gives 35.55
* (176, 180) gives 30.87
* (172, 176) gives 31.45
